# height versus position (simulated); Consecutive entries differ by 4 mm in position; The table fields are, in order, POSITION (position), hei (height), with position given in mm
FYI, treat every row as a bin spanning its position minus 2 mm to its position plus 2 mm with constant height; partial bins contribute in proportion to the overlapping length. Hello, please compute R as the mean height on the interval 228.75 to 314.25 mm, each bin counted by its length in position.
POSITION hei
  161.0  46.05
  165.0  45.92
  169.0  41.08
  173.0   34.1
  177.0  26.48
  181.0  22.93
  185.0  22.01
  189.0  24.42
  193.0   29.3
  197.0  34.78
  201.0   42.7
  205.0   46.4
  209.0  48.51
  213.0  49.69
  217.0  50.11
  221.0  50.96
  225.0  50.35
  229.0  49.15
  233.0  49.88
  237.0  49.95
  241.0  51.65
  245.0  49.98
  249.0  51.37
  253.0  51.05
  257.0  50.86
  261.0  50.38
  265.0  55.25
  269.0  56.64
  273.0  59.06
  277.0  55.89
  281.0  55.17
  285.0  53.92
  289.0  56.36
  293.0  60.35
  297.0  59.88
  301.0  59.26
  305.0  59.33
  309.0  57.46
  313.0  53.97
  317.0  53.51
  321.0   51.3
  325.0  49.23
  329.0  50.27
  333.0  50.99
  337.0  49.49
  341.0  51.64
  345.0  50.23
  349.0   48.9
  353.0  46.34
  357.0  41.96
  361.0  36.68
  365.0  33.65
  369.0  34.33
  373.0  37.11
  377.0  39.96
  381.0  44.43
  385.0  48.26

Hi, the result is 54.5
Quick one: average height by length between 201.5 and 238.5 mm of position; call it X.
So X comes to 49.2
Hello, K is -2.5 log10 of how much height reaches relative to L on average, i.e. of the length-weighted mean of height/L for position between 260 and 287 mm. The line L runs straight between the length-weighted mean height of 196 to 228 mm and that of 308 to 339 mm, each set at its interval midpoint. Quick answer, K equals -0.12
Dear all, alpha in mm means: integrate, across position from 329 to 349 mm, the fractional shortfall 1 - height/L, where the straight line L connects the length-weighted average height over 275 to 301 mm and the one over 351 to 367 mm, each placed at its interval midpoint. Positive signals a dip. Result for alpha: -2.6 mm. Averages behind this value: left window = 57.1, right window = 39.7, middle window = 50.4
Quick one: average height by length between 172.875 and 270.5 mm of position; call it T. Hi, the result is 44.1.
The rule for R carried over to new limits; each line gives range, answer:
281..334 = 55.1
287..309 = 58.9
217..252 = 50.4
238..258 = 50.9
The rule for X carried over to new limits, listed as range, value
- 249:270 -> 52.5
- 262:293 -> 56.1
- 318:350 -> 50.4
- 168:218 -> 36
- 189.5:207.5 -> 37.4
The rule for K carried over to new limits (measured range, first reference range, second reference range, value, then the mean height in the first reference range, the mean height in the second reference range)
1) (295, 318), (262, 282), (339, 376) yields -0.14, 56.2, 42.3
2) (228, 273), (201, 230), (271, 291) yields 0.02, 48.9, 56.1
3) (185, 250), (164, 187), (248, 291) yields -0.07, 31.5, 54.2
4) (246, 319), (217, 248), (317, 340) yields -0.10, 50.3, 50.6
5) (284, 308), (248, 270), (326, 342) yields -0.14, 52.5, 50.4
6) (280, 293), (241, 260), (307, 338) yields -0.09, 50.9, 52.1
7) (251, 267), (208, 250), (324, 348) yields -0.04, 50.2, 50.3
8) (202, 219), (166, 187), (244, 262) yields -0.22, 30.1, 50.8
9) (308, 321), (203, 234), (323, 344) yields -0.08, 49.4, 50.3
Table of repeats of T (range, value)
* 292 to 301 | 59.9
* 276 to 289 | 55.1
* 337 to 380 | 42.5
